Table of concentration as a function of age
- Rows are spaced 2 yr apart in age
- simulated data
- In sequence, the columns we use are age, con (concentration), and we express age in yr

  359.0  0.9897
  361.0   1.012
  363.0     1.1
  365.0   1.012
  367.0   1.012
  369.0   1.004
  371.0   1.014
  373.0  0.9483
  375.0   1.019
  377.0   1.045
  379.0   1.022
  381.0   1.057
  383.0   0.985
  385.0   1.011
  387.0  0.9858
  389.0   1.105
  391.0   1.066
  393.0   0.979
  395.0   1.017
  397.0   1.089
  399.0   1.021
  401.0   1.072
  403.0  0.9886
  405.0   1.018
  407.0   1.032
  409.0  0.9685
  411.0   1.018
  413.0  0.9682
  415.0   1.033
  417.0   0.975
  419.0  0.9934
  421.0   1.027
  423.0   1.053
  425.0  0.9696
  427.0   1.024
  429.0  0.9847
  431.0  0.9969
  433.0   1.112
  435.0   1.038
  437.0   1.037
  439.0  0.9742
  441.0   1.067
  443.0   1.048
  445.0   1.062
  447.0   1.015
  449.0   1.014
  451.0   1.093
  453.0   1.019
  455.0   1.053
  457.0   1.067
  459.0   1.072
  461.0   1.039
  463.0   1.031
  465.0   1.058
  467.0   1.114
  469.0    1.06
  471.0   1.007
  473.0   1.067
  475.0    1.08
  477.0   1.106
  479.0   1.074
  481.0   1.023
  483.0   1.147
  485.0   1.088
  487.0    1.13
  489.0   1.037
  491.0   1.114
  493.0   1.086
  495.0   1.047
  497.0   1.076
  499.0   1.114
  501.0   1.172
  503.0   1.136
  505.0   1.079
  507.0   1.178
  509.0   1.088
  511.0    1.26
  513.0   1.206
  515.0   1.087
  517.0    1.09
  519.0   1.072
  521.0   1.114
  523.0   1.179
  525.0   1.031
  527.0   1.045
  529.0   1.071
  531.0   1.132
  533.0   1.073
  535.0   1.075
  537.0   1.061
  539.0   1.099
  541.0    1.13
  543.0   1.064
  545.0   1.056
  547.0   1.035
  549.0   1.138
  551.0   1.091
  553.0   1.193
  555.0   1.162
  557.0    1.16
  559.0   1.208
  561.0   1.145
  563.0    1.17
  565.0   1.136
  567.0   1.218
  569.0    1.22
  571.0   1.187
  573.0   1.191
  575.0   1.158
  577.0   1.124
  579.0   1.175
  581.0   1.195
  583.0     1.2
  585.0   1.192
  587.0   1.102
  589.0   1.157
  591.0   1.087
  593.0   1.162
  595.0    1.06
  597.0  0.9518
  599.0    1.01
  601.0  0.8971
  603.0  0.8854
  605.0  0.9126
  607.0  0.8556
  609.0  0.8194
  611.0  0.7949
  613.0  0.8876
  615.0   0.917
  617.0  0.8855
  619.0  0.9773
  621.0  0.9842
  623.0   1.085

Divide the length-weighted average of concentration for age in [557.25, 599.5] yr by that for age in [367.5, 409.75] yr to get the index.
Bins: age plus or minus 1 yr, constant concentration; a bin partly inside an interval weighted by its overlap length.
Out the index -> 1.12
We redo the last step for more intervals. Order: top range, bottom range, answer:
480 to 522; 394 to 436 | 1.09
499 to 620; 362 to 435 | 1.06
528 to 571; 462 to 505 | 1.04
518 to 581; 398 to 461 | 1.10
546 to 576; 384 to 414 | 1.14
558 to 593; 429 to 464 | 1.12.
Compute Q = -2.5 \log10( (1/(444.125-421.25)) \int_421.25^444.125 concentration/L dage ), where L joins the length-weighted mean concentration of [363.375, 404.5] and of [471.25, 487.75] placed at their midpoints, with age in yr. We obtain 0.03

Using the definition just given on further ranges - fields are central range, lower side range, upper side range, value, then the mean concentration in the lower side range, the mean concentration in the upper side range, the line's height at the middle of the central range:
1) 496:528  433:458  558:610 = -0.05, 1.04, 1.09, 1.07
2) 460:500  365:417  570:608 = -0.03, 1.02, 1.08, 1.05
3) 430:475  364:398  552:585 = 0.03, 1.02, 1.18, 1.08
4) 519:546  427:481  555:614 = -0.02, 1.05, 1.08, 1.07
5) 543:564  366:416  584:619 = -0.15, 1.02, 0.975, 0.985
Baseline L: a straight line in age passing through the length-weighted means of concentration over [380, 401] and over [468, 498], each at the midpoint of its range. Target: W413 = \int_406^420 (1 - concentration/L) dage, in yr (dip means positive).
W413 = 0.61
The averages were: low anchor 1.03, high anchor 1.08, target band 0.998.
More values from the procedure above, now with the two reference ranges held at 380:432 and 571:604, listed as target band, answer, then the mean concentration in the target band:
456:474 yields -0.23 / 1.06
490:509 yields -0.91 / 1.11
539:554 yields -0.28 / 1.1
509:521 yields -0.78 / 1.14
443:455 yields -0.07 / 1.04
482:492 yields -0.47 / 1.1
